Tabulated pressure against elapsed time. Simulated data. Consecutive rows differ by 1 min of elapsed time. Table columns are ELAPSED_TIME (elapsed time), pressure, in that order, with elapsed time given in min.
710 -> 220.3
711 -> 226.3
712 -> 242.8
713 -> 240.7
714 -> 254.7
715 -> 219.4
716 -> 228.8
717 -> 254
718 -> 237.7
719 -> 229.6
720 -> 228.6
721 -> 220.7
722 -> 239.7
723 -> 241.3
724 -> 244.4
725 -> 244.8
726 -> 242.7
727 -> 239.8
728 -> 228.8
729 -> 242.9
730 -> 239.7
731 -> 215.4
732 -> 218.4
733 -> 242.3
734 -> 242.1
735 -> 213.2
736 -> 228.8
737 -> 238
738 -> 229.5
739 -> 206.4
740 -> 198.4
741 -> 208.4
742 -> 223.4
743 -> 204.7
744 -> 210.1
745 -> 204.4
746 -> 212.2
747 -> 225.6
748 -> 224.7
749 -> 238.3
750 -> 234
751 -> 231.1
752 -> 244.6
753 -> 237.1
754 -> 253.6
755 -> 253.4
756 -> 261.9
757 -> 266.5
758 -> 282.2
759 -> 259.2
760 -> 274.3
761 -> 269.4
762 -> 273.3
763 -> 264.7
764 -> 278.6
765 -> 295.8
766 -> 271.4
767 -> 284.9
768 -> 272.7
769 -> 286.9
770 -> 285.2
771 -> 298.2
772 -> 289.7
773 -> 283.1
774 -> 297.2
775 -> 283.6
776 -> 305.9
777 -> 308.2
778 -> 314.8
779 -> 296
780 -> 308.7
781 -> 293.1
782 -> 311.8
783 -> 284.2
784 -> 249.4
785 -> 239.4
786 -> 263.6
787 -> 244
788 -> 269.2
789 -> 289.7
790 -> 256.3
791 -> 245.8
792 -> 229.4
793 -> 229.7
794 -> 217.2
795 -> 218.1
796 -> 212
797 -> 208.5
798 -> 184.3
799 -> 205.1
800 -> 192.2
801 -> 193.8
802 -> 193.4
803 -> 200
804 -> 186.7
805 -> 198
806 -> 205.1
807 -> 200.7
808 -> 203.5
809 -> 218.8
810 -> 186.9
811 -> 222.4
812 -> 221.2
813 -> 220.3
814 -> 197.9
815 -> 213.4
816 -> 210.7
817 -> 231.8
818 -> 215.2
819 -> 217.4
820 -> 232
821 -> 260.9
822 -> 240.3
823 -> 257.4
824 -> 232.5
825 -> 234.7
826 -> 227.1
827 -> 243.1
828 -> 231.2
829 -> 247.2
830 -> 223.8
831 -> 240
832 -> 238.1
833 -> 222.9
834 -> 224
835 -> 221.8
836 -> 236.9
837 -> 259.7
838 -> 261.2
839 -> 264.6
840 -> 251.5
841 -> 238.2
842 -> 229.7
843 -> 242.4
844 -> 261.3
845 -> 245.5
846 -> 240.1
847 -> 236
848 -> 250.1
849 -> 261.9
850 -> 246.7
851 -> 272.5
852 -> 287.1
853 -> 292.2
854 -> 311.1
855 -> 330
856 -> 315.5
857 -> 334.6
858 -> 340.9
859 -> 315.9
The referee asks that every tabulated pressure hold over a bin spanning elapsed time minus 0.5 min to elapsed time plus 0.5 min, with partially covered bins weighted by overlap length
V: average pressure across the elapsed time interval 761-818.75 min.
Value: 247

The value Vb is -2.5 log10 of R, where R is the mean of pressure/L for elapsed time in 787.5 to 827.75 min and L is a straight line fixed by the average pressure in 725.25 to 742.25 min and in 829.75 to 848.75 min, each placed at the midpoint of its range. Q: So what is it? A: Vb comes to 0.08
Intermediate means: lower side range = 227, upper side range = 242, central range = 221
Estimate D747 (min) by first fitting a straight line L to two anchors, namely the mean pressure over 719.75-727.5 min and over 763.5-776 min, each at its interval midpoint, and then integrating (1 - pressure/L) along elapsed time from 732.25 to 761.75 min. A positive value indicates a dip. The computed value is 3.1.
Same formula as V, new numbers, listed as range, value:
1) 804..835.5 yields 223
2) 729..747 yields 221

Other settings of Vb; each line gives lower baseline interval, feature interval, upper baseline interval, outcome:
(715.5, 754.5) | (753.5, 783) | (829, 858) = -0.19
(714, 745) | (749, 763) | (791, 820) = -0.16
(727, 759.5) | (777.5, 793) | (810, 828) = -0.18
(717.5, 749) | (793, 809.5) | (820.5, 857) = 0.20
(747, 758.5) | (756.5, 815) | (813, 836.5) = -0.05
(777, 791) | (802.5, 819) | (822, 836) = 0.21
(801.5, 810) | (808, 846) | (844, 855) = 0.00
